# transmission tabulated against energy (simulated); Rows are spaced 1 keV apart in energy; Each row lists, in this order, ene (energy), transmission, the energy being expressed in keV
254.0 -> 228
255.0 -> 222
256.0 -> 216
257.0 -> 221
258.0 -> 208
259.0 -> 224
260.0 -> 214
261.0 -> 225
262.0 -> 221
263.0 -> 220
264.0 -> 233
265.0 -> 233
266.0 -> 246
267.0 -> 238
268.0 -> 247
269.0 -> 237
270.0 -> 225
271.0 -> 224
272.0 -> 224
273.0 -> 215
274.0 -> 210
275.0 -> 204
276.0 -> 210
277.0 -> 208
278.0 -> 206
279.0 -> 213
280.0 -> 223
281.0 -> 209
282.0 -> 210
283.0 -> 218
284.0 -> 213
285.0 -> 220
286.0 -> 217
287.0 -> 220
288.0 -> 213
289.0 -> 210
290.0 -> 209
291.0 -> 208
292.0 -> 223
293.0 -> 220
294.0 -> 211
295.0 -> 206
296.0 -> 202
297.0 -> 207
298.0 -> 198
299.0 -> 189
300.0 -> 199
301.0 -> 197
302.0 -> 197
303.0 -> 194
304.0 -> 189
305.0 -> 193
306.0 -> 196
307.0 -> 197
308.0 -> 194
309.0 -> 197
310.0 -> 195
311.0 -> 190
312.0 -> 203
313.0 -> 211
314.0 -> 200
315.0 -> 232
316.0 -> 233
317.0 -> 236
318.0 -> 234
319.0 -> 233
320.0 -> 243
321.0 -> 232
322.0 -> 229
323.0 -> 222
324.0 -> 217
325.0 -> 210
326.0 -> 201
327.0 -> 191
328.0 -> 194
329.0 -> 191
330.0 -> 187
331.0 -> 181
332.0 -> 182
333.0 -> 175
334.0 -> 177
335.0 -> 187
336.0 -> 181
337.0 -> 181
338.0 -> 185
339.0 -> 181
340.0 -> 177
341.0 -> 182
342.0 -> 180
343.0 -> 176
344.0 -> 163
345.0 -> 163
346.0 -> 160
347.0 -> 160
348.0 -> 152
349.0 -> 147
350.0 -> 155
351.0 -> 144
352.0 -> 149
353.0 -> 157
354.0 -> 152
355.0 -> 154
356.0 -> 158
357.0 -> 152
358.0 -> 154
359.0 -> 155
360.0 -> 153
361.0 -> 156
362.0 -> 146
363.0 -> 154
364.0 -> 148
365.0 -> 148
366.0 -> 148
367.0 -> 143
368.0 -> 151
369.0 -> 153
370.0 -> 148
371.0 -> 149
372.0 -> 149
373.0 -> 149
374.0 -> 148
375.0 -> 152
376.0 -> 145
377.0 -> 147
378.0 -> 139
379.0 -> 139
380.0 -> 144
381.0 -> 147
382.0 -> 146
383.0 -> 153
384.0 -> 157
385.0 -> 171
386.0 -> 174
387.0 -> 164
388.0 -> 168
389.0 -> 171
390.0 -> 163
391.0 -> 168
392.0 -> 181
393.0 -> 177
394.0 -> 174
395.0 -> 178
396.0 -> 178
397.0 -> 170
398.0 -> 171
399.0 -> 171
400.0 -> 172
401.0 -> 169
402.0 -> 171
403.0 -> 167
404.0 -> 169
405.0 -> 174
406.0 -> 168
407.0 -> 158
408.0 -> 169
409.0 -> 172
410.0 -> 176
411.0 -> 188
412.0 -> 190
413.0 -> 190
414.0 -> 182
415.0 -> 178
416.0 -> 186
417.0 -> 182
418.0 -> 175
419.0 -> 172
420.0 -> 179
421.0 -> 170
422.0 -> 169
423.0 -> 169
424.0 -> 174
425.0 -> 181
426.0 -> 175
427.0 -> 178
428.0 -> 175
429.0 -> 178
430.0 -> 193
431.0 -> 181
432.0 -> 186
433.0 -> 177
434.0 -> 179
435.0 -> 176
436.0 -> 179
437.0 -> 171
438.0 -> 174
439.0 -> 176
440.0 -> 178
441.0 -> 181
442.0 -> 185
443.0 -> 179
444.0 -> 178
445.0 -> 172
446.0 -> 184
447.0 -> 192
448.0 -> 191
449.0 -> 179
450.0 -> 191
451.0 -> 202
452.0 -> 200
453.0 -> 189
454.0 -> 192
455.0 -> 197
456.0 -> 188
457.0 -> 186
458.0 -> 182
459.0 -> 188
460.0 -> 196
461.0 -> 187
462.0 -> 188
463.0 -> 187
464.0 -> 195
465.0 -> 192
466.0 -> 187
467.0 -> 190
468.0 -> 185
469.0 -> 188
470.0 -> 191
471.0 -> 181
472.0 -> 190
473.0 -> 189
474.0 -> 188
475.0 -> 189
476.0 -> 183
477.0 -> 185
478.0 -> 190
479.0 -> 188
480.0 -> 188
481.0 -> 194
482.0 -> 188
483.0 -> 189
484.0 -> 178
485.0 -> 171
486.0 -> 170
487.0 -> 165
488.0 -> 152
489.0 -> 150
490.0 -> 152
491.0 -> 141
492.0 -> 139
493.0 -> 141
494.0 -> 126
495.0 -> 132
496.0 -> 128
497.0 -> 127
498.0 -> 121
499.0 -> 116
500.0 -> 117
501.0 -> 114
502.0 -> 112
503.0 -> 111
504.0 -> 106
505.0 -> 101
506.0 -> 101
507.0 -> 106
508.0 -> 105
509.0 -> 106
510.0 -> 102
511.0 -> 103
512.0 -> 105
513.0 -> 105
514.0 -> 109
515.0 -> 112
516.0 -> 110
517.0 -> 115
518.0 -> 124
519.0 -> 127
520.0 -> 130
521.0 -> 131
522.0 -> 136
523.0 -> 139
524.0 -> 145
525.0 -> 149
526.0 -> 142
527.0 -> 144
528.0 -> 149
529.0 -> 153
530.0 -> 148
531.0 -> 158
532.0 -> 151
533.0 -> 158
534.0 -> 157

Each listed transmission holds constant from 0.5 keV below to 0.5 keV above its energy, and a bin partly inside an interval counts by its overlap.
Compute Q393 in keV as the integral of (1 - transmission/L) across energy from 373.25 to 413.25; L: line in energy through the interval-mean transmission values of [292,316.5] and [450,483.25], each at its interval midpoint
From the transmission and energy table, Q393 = 6.11 keV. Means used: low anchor 203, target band 165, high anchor 189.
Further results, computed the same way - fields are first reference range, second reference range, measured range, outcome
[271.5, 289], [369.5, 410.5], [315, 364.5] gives 1.55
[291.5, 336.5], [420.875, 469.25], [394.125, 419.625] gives 1.94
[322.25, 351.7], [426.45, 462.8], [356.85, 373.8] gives 2.86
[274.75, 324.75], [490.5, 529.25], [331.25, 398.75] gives 8.22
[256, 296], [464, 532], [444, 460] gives -2.70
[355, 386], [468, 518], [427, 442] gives -3.22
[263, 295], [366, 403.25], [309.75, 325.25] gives -1.83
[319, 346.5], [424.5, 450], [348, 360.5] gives 2.42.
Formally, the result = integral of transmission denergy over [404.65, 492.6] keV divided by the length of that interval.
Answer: 180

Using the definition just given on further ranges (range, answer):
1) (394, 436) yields 176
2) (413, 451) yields 180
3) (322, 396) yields 165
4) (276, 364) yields 192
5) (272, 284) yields 212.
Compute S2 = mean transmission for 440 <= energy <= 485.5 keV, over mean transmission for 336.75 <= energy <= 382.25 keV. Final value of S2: 1.21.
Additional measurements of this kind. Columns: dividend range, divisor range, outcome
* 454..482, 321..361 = 1.08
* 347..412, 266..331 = 0.75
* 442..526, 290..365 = 0.84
